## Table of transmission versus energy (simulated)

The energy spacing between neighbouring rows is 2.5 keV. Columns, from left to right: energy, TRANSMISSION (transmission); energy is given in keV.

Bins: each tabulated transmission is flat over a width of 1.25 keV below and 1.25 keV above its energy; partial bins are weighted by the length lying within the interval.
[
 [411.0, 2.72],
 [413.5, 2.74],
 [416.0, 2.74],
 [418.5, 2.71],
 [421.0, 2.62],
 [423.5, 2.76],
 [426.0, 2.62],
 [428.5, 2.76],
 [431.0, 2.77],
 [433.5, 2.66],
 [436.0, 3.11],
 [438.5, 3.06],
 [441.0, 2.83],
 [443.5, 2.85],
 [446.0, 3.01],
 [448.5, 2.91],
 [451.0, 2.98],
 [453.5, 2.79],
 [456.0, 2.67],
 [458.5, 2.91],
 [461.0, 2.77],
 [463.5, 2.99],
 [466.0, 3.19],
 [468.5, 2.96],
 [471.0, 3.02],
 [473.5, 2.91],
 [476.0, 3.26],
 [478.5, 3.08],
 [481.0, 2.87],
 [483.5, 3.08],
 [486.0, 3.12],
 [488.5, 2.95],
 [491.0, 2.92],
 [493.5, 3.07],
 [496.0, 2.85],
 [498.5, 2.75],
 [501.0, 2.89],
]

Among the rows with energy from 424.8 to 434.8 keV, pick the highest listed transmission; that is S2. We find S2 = 2.77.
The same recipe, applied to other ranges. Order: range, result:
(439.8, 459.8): 3.01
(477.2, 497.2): 3.12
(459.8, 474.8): 3.19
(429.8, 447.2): 3.11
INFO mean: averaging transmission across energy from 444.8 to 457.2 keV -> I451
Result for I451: 2.87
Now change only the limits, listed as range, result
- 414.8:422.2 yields 2.69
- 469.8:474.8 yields 2.97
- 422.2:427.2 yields 2.69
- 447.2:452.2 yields 2.95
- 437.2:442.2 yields 2.95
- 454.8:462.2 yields 2.78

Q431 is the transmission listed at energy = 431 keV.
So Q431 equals 2.77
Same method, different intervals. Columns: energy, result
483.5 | 3.08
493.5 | 3.07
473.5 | 2.91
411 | 2.72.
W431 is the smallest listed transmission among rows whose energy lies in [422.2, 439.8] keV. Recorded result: 2.62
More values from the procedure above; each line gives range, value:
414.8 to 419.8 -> 2.71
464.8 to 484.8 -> 2.87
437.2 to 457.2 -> 2.67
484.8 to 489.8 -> 2.95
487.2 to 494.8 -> 2.92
